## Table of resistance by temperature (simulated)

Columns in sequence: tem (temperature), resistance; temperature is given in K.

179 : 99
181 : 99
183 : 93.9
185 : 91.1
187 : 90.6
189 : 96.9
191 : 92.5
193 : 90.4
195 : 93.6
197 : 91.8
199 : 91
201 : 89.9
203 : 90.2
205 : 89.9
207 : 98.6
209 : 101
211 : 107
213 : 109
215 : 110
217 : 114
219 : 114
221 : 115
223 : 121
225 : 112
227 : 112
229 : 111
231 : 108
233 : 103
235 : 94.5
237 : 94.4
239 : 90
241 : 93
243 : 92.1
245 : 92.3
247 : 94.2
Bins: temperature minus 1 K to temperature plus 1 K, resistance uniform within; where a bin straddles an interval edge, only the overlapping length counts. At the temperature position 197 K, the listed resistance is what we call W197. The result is 91.8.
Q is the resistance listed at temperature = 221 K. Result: 115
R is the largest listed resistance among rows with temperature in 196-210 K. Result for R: 101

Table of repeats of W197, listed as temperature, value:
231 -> 108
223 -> 121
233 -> 103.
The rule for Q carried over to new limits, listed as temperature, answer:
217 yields 114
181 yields 99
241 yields 93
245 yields 92.3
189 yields 96.9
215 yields 110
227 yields 112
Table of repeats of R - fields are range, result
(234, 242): 94.5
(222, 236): 121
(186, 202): 96.9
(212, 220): 114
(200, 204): 90.2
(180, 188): 99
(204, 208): 98.6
